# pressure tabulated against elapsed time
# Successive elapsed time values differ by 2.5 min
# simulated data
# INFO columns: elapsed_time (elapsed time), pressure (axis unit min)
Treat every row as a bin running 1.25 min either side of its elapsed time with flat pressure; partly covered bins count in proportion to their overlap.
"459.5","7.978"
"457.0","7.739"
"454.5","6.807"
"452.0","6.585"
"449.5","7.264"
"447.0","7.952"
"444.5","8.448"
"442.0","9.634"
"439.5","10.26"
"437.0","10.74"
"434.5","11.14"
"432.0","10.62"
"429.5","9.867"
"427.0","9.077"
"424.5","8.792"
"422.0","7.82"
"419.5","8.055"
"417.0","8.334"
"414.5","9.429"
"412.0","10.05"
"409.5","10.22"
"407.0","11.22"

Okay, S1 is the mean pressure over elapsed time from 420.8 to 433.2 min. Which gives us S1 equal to 9.24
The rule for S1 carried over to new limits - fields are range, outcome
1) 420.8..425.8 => 8.32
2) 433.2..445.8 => 10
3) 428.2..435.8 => 10.5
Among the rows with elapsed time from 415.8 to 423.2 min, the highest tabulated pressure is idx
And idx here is 8.334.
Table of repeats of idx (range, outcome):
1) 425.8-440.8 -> 11.14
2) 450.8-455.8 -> 6.807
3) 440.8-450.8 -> 9.634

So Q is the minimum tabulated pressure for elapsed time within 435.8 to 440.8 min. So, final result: 10.26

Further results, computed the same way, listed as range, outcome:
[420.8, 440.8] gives 7.82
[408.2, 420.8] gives 8.055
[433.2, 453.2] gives 6.585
